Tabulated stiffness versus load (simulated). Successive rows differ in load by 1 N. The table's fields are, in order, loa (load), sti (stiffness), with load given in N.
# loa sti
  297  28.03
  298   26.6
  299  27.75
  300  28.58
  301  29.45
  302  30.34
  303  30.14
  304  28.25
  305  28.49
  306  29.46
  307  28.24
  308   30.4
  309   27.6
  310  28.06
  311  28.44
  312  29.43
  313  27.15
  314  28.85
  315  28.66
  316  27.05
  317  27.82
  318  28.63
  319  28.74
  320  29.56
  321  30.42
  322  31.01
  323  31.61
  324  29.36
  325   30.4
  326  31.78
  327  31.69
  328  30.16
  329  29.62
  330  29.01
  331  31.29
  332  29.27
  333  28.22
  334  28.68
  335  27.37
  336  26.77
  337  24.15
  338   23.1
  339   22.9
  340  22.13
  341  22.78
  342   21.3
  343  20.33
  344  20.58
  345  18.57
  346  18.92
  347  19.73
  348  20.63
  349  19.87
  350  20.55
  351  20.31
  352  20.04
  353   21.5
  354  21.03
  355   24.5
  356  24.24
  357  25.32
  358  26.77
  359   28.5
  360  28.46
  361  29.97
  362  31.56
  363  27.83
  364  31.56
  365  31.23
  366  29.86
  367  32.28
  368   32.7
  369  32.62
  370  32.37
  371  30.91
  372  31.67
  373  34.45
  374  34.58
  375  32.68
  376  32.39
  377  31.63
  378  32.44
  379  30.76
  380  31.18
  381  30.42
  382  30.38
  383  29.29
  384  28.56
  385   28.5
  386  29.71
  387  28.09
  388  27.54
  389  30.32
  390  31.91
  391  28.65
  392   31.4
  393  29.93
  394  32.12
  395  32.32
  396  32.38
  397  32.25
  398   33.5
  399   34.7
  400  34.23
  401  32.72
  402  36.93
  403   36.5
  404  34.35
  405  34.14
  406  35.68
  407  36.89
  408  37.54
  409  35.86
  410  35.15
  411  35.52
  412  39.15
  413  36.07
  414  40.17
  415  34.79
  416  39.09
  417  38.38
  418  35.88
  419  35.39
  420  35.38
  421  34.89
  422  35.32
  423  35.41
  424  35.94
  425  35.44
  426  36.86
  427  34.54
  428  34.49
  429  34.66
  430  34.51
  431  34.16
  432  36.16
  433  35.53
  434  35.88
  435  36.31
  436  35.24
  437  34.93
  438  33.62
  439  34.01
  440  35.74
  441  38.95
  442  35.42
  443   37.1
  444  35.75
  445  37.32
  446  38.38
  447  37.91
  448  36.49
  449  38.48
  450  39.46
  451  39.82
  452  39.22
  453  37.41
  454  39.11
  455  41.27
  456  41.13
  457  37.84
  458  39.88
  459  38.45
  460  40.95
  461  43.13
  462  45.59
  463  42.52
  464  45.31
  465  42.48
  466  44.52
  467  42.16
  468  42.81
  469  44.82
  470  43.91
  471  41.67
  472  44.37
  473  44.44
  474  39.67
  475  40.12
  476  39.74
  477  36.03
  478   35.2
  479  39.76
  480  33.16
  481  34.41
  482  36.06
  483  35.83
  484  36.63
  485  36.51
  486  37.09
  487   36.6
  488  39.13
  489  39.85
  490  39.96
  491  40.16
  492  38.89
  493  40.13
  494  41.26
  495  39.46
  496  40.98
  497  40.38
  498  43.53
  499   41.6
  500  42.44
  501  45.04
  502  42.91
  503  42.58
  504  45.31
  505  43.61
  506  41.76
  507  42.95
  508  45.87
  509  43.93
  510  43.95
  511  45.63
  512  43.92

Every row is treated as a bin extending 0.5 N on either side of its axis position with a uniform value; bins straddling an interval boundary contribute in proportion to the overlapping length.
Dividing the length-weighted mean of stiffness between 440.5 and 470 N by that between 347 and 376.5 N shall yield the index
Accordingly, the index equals 1.4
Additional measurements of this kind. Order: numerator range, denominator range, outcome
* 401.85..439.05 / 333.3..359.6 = 1.57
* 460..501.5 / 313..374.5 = 1.49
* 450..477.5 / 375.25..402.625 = 1.32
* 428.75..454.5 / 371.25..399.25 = 1.17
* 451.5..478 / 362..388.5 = 1.33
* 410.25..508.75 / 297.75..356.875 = 1.47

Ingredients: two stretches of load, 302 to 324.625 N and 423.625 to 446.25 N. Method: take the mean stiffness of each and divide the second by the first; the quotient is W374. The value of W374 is 1.23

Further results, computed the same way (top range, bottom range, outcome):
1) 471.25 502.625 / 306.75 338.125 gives 1.36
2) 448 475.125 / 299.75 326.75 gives 1.42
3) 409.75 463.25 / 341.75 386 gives 1.36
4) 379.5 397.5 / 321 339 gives 1.05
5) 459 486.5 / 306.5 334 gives 1.37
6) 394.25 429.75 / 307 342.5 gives 1.26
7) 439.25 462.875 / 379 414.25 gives 1.18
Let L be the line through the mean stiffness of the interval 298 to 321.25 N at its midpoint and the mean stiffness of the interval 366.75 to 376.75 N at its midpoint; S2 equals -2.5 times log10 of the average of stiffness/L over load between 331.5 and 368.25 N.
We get 0.25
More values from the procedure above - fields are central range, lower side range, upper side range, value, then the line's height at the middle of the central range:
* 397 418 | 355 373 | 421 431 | -0.07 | 33.6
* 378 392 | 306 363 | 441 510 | 0.05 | 31.3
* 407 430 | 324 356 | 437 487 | -0.07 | 33.9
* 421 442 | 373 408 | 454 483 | 0.04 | 36.6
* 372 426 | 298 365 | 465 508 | -0.03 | 32.8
